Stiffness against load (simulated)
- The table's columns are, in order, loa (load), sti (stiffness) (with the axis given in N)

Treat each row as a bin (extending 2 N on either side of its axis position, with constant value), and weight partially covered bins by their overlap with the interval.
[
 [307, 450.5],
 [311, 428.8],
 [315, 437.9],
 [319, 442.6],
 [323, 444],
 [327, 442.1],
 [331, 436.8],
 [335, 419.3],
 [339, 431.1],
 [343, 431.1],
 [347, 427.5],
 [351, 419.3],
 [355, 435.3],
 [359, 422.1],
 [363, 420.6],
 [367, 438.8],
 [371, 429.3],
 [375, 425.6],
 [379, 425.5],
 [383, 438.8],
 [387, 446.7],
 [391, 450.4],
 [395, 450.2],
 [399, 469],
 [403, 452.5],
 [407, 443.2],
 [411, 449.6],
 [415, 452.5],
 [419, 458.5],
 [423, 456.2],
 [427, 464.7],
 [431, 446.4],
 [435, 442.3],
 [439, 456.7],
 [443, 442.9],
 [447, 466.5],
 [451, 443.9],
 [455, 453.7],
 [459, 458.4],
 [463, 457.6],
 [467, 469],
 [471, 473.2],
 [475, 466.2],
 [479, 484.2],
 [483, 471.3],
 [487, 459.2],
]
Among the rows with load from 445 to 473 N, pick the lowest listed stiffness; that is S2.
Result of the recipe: 443.9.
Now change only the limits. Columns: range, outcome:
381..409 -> 438.8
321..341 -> 419.3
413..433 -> 446.4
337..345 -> 431.1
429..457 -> 442.3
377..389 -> 425.5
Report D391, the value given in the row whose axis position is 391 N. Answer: 450.4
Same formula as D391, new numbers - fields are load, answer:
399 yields 469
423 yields 456.2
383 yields 438.8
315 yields 437.9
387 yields 446.7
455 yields 453.7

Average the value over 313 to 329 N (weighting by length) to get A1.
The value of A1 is 442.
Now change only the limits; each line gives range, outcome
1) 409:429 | 456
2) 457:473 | 465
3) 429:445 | 447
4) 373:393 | 437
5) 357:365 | 421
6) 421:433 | 456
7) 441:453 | 451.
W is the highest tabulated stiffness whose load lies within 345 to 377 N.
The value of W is 438.8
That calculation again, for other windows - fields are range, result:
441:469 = 469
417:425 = 458.5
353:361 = 435.3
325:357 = 442.1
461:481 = 484.2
